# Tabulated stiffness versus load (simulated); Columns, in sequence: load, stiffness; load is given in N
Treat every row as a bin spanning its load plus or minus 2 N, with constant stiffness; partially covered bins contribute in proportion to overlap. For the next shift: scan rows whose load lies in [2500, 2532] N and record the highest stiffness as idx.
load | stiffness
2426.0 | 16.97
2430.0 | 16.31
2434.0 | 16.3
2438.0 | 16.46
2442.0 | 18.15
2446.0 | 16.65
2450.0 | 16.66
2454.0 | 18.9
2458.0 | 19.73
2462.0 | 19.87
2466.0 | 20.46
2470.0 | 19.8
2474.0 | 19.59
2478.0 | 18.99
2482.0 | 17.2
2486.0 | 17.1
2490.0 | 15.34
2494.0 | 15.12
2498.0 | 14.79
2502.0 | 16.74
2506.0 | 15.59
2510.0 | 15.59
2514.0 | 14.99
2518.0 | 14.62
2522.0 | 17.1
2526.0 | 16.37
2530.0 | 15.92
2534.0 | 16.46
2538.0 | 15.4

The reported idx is 17.1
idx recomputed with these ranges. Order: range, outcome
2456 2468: 20.46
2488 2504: 16.74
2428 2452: 18.15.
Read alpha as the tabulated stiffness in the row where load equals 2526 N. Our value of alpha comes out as 16.37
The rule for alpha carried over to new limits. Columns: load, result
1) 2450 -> 16.66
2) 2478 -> 18.99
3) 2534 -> 16.46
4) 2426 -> 16.97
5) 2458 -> 19.73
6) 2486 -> 17.1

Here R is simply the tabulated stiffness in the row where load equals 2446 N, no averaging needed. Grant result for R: 16.65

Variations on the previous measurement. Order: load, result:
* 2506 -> 15.59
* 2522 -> 17.1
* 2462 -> 19.87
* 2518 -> 14.62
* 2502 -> 16.74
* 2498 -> 14.79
